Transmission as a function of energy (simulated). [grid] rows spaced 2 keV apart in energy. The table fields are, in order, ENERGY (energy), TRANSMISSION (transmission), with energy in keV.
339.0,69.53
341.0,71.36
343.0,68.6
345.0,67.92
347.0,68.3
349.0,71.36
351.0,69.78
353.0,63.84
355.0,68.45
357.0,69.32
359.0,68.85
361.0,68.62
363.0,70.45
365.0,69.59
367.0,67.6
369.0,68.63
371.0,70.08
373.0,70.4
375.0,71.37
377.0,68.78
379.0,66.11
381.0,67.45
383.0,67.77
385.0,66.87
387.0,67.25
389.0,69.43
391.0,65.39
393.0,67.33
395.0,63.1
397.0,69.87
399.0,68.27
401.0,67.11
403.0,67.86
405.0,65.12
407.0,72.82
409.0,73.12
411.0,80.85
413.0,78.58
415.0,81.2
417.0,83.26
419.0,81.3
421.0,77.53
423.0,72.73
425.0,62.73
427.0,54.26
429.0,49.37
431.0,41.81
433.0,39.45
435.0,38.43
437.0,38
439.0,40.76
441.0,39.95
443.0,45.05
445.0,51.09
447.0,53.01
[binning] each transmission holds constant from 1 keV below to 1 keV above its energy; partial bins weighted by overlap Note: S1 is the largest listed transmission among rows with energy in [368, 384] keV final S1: 71.37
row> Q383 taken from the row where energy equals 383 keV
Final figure 67.77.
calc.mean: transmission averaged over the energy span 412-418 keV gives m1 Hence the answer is 81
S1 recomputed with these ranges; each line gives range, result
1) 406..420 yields 83.26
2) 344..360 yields 71.36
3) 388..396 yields 69.43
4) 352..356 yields 68.45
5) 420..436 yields 77.53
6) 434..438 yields 38.43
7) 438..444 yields 45.05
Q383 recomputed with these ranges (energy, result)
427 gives 54.26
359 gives 68.85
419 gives 81.3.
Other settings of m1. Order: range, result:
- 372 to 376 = 70.9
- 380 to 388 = 67.3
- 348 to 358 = 68.5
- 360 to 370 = 69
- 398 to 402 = 67.7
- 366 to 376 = 69.6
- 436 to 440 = 39.4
